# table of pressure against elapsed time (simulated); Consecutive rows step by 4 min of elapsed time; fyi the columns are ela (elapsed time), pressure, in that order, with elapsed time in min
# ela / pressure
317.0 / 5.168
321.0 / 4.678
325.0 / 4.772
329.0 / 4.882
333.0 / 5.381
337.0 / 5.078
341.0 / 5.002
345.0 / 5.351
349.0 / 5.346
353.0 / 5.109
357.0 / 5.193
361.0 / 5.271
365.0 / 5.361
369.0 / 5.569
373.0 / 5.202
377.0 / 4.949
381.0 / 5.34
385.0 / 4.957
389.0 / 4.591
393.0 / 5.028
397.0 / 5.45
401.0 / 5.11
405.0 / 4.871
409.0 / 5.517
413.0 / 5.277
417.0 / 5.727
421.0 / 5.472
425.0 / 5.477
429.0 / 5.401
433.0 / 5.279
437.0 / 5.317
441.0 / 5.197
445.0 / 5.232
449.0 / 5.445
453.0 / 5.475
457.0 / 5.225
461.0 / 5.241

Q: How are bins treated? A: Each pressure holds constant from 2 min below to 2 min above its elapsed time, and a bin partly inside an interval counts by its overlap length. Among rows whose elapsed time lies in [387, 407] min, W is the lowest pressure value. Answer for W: 4.591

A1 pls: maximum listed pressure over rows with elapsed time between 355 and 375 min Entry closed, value 5.569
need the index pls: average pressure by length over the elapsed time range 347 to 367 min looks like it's 5.26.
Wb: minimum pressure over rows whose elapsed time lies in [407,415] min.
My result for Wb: 5.277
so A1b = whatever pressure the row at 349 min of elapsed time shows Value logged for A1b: 5.346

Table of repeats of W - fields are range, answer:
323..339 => 4.772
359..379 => 4.949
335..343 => 5.002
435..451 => 5.197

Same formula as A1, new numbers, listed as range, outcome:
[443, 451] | 5.445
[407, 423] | 5.727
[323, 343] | 5.381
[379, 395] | 5.34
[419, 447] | 5.477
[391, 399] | 5.45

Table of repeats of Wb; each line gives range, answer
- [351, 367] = 5.109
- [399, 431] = 4.871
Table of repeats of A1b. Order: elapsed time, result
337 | 5.078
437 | 5.317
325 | 4.772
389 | 4.591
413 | 5.277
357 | 5.193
